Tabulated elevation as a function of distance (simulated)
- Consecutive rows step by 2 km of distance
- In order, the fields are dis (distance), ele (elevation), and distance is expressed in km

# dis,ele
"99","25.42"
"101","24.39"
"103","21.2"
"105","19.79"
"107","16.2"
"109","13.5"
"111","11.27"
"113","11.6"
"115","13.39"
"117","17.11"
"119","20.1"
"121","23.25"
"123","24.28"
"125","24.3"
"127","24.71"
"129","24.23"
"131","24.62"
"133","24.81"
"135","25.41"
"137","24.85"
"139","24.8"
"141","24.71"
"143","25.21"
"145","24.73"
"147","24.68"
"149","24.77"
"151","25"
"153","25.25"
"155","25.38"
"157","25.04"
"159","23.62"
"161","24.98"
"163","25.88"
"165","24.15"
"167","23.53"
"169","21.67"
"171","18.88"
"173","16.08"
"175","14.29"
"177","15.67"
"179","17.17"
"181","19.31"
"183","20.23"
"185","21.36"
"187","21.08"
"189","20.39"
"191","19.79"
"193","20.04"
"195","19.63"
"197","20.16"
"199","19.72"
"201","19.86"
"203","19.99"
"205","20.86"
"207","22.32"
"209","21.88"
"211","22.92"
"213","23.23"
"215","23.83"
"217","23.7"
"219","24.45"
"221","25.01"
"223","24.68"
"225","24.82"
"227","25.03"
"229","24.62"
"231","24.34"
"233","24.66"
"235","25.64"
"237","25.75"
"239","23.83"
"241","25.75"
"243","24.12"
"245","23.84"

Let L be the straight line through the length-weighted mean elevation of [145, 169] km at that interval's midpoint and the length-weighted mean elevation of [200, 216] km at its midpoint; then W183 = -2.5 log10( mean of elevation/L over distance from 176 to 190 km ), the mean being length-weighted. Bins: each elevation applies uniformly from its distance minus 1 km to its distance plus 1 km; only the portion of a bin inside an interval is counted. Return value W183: 0.20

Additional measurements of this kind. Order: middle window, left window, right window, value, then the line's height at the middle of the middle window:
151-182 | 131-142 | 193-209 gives 0.07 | 22.8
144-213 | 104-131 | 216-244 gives 0.02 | 22.1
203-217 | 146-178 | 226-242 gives 0.08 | 24.1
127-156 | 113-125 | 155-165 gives -0.12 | 22.4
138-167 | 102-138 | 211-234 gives -0.15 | 21.5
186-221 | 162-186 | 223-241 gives 0.05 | 22.4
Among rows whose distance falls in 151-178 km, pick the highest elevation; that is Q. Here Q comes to 25.88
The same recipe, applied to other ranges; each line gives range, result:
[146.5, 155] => 25.38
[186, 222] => 25.01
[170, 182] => 19.31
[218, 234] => 25.03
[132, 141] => 25.41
